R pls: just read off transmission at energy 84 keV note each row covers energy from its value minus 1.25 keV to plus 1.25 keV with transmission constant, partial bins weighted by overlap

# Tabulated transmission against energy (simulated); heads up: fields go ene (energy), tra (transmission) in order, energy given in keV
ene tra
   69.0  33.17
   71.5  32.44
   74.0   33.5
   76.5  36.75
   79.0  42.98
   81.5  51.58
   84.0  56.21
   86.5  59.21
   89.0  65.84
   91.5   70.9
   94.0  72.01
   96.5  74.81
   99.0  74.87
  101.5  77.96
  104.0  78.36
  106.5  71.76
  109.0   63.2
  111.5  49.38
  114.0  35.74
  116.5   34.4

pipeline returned 56.21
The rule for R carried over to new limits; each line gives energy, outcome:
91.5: 70.9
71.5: 32.44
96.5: 74.81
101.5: 77.96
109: 63.2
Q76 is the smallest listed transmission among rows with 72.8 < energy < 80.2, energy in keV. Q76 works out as 33.5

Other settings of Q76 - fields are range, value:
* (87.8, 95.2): 65.84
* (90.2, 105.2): 70.9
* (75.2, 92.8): 36.75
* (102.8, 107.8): 71.76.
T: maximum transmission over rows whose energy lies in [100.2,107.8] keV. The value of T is 78.36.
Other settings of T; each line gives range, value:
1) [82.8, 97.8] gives 74.81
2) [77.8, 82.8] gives 51.58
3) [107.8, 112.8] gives 63.2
